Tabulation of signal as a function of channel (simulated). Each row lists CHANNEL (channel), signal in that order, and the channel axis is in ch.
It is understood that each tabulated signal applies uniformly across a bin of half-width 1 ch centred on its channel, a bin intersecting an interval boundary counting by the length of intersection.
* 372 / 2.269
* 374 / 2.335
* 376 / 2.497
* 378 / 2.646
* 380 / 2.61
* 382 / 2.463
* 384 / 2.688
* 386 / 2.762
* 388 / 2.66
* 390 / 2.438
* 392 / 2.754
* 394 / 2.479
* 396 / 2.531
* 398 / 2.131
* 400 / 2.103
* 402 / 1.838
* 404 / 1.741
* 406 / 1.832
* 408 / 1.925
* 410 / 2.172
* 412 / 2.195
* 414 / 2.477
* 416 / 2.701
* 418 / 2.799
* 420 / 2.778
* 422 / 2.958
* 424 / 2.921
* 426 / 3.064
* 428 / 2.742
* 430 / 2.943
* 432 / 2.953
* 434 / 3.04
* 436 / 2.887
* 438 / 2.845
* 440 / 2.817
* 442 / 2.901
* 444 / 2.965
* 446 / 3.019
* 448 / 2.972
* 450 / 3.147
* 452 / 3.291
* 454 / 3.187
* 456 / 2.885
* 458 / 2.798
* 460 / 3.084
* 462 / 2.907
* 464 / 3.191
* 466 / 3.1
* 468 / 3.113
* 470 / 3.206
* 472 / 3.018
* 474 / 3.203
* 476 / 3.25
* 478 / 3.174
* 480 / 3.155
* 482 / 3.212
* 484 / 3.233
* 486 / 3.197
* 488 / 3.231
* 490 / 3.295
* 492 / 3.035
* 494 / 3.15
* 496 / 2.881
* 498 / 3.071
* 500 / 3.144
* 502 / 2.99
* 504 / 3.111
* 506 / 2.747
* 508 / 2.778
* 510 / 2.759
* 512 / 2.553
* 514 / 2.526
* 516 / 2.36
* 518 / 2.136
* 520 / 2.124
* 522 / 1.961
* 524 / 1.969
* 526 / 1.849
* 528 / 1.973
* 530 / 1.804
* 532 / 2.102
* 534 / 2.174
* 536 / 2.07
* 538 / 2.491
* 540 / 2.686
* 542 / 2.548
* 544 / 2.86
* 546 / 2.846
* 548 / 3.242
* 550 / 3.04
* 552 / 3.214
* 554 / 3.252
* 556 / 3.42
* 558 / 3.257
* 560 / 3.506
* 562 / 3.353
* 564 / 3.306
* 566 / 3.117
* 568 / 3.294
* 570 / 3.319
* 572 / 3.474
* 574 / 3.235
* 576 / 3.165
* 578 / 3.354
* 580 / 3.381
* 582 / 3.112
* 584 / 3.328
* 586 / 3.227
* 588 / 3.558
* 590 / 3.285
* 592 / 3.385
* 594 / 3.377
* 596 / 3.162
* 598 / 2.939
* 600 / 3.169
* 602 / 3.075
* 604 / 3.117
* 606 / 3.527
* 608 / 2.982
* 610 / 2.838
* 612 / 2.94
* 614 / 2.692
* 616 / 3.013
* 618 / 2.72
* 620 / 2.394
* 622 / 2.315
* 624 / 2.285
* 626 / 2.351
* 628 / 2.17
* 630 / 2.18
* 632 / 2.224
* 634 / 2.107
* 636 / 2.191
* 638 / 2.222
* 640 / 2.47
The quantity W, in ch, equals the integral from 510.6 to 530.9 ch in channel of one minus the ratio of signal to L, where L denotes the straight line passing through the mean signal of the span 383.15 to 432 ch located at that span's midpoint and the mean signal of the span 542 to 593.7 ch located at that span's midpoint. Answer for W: 5.9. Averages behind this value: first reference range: 2.49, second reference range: 3.25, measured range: 2.14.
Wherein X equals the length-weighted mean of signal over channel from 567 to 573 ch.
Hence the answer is 3.36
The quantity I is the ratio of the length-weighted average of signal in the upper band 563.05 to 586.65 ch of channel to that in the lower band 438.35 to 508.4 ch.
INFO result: 1.07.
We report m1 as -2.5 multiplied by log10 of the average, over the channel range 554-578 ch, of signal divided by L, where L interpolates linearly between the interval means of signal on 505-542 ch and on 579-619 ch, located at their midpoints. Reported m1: -0.20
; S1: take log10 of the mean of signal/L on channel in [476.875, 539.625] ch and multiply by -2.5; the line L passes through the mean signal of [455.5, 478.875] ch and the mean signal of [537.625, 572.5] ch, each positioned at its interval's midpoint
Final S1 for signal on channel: 0.17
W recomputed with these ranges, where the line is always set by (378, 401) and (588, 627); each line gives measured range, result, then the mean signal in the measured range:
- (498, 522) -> 0.9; 2.65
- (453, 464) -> -1.4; 2.99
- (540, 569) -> -3.1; 3.14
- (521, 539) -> 4.8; 2.04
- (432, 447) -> -1.8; 2.93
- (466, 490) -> -4.4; 3.18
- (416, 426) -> -1.1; 2.87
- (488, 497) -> -1.3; 3.11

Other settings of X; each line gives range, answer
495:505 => 3.04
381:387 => 2.64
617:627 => 2.41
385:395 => 2.62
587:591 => 3.42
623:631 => 2.25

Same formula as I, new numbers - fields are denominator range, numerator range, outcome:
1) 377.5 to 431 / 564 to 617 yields 1.28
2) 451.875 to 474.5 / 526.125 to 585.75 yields 0.96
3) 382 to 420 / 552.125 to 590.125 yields 1.40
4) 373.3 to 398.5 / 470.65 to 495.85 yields 1.24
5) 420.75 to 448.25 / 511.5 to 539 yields 0.73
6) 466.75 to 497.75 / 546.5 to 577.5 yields 1.04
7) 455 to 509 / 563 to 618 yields 1.04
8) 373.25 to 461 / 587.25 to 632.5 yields 1.08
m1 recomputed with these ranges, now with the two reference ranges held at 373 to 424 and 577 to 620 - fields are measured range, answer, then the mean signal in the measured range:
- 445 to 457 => -0.179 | 3.08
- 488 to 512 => -0.076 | 2.99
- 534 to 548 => 0.130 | 2.6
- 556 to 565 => -0.124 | 3.36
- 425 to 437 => -0.156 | 2.94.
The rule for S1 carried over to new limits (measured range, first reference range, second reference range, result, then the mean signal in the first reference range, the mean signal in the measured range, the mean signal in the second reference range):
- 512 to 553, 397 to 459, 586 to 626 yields 0.19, 2.68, 2.4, 2.98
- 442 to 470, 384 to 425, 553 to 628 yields -0.17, 2.42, 3.05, 3.1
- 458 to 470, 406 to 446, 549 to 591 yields -0.07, 2.73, 3.07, 3.3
